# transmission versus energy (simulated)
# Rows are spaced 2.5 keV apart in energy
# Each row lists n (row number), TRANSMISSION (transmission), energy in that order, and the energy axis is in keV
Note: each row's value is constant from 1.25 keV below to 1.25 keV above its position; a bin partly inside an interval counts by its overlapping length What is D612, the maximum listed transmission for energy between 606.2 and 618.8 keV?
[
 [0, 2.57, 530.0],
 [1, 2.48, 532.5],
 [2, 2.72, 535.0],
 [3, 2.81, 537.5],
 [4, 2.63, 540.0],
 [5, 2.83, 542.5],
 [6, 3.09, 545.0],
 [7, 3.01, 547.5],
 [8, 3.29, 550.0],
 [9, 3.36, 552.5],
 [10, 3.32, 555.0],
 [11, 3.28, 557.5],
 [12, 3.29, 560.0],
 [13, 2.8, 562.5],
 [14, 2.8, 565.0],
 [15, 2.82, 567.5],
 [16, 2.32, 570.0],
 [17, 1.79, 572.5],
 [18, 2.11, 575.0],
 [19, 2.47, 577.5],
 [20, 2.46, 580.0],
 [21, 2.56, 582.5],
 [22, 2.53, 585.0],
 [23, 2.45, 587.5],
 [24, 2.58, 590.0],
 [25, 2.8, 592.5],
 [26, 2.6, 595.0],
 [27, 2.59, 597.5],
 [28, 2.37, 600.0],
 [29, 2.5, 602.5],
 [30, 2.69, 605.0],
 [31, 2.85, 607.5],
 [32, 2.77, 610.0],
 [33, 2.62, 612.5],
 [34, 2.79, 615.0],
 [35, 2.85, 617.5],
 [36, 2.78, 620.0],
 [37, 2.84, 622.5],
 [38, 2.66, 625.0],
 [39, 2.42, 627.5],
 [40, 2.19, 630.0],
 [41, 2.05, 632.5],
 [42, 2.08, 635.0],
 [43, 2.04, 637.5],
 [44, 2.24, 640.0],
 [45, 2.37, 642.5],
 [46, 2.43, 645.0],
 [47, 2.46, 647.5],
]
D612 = 2.85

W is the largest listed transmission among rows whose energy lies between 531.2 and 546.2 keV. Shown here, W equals 3.09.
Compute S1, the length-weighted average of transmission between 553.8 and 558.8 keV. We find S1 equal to 3.3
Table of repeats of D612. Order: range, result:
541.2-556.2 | 3.36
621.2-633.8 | 2.84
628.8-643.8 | 2.37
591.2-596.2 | 2.8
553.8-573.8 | 3.32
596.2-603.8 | 2.59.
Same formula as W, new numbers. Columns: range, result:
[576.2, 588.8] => 2.56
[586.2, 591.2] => 2.58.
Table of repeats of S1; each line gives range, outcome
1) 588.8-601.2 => 2.59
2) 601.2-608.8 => 2.68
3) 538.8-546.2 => 2.85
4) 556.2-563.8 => 3.12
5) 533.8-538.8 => 2.76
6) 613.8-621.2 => 2.81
